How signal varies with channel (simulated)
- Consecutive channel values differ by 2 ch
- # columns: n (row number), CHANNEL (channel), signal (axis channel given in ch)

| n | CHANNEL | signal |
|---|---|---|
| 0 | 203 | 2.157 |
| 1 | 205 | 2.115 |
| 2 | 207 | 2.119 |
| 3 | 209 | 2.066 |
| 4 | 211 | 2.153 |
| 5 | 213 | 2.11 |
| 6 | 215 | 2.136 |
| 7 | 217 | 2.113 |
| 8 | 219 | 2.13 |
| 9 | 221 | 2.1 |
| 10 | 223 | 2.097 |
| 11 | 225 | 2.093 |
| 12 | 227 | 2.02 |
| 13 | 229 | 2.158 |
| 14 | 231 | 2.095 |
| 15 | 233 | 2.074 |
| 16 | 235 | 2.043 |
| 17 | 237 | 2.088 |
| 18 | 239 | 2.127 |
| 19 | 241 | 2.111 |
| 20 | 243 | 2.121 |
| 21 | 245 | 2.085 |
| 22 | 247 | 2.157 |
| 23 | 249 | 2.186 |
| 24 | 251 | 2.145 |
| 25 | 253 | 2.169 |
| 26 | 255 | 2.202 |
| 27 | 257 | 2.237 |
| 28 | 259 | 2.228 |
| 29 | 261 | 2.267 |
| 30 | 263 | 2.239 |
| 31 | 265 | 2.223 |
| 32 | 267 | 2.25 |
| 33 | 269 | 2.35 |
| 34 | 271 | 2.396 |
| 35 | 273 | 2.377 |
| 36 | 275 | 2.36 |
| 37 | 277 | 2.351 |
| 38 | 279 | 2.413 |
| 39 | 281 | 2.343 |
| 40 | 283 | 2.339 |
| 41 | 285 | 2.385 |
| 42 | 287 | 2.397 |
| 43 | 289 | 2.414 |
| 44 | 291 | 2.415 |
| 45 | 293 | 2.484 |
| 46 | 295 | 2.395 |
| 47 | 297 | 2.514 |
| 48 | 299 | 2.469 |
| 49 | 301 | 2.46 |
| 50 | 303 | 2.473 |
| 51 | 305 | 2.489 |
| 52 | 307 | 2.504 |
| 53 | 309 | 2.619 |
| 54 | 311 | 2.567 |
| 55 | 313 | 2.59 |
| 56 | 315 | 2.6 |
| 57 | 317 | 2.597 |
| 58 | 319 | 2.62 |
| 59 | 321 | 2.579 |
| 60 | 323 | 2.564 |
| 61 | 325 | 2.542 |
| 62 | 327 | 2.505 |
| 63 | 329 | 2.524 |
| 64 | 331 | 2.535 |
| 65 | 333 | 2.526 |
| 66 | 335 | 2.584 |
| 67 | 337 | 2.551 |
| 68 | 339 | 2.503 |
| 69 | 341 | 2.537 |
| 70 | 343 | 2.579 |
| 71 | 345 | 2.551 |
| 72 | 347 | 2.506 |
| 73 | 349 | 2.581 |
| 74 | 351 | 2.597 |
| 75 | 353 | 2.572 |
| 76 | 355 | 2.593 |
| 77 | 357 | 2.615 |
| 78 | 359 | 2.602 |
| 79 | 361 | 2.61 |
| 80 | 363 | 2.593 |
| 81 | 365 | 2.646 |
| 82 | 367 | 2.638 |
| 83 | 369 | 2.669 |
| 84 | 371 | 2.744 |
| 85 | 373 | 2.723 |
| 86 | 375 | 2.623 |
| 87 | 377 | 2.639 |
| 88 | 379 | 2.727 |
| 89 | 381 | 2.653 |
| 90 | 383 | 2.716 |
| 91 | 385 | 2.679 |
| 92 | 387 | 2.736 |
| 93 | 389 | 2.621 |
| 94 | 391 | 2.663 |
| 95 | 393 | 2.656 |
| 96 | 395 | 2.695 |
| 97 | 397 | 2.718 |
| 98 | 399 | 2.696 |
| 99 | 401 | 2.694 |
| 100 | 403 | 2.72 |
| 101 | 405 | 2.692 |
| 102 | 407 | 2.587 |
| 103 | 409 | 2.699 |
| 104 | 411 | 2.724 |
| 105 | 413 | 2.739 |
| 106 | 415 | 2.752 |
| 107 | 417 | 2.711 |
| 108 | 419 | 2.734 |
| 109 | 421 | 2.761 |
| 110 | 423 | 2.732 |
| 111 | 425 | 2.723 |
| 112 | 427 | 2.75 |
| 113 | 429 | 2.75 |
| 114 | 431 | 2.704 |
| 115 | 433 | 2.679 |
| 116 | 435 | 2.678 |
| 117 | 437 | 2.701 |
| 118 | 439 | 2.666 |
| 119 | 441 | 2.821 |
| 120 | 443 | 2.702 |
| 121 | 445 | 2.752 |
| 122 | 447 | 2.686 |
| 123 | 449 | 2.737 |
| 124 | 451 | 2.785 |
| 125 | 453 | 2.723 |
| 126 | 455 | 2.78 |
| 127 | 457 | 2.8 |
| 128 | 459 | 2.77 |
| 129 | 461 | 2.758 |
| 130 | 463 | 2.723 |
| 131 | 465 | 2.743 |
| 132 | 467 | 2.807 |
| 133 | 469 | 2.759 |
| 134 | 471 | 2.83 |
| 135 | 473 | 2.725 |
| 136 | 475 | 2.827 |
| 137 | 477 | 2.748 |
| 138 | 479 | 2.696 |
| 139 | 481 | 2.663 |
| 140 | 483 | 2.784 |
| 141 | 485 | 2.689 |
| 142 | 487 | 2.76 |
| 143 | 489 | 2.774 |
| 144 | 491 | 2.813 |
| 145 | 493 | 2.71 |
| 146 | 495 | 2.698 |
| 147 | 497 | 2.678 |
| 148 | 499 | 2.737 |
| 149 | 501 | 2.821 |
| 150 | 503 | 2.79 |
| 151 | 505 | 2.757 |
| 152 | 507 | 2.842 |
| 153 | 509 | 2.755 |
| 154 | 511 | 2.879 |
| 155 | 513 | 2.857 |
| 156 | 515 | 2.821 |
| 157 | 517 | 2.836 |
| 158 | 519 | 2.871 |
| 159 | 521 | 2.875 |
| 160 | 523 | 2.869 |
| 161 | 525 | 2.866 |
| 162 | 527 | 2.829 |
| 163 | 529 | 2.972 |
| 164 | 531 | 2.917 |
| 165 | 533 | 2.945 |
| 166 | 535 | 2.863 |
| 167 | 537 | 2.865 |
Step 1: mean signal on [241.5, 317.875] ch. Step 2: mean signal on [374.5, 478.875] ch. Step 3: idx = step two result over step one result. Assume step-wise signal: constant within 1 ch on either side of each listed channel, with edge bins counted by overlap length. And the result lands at 1.2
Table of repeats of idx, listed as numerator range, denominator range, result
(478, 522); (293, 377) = 1.08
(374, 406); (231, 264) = 1.25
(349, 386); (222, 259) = 1.24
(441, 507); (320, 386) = 1.06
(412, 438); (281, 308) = 1.12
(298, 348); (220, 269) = 1.18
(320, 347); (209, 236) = 1.21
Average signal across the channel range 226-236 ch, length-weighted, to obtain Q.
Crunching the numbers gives 2.08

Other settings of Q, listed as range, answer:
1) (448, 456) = 2.76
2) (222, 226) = 2.09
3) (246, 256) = 2.17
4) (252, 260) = 2.21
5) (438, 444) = 2.73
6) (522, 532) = 2.89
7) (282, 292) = 2.39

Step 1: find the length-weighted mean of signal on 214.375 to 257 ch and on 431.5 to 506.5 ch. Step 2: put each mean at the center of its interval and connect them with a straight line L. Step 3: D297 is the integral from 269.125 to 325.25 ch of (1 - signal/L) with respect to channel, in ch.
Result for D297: -4.6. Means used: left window 2.12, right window 2.75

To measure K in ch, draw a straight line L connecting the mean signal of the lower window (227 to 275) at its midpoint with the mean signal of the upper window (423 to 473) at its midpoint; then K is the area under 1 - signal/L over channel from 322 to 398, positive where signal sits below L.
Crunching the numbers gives -3.62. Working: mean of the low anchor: 2.19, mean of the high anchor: 2.74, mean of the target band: 2.61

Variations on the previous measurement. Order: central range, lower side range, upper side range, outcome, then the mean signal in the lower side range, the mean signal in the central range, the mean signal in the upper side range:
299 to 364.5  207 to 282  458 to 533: -4.5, 2.18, 2.56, 2.79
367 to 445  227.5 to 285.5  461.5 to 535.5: -3.8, 2.22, 2.7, 2.8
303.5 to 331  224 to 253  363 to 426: -1.8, 2.11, 2.56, 2.69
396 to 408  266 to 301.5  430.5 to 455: -0.2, 2.39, 2.68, 2.72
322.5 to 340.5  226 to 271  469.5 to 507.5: -1.3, 2.17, 2.54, 2.75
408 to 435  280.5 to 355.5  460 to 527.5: -0.5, 2.52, 2.73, 2.78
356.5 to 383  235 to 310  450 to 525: -1.4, 2.31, 2.66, 2.78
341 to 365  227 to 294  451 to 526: -1.2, 2.25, 2.58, 2.78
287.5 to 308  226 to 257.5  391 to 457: -1.4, 2.12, 2.46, 2.72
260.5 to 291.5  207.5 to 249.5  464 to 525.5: -1.6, 2.11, 2.35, 2.78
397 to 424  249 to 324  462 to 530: -0.8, 2.4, 2.71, 2.79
